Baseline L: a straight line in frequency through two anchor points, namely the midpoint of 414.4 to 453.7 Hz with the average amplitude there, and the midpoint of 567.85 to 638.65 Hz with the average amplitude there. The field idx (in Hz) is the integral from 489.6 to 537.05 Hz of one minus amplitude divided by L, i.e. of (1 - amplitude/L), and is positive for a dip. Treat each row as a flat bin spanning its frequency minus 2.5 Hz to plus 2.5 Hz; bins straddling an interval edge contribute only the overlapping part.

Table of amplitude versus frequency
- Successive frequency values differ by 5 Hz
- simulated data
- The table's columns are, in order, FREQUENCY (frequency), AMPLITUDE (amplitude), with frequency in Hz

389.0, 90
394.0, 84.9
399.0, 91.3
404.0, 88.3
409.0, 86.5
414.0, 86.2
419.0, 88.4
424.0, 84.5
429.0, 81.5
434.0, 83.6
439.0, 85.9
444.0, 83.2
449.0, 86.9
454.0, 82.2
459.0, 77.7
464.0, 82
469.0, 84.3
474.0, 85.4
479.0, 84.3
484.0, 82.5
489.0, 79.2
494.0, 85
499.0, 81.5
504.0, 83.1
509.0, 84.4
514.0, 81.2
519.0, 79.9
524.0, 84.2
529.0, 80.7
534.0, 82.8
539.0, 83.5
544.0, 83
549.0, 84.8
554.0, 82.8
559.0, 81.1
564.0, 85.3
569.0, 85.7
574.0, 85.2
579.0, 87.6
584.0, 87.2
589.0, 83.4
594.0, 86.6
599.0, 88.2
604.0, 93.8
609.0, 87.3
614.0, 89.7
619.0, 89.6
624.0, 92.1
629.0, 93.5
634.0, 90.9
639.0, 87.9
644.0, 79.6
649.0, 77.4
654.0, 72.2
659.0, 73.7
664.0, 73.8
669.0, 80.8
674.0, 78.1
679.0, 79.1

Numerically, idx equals 2.29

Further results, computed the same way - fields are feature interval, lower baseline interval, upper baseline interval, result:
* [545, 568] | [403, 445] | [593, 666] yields 0.4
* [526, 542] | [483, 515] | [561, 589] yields 0.3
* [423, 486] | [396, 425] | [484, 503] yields 1.0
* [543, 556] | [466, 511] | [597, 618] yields 0.4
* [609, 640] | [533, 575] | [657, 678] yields -4.3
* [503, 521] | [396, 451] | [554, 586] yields 0.7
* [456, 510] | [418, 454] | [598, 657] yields 1.5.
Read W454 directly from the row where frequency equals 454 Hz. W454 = 82.2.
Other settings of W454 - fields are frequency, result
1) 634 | 90.9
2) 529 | 80.7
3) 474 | 85.4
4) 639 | 87.9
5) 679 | 79.1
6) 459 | 77.7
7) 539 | 83.5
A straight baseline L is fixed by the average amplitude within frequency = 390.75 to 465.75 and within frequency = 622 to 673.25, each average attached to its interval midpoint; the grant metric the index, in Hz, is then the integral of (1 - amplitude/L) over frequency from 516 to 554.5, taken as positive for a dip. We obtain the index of 0.4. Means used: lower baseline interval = 85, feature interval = 82.7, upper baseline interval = 82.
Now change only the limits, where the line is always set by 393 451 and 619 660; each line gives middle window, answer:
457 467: 0.6 Hz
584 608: -1.0 Hz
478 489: 0.4 Hz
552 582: 0.0 Hz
